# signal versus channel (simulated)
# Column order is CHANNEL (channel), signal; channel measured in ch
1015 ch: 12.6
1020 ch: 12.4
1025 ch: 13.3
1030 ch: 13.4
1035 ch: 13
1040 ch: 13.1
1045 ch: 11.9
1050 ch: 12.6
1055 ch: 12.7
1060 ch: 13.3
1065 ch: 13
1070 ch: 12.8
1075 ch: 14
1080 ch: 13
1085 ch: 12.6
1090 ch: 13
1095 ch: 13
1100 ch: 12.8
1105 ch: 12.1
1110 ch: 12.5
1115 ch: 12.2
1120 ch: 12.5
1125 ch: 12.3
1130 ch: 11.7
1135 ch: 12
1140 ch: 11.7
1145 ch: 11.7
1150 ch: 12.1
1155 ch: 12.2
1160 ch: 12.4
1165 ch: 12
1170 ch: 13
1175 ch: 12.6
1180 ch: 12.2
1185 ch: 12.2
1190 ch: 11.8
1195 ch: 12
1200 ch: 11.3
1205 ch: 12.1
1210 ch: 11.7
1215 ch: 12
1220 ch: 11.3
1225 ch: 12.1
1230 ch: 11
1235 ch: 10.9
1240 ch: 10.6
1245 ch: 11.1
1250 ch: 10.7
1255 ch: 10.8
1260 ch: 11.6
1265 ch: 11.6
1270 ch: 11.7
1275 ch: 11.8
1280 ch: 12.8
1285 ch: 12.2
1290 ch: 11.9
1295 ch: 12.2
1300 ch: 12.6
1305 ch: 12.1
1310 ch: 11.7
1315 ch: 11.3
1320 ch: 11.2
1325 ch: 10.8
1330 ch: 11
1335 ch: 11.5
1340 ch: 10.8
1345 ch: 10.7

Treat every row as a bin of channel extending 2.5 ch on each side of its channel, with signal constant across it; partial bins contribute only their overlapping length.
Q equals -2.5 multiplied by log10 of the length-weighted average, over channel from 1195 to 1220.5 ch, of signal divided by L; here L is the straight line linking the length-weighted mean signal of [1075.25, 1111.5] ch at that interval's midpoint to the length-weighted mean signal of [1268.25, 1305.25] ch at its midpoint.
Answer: 0.06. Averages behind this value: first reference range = 12.8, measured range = 11.7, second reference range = 12.2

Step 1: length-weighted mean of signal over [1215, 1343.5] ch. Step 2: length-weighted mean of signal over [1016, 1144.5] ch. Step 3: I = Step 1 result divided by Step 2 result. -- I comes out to 0.91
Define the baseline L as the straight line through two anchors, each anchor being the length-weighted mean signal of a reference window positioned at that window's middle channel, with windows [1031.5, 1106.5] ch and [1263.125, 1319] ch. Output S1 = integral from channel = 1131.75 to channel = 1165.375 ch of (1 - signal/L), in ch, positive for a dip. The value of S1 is 1.5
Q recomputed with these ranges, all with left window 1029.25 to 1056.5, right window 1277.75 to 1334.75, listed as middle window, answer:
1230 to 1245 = 0.11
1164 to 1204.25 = 0.01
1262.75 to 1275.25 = 0.02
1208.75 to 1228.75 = 0.03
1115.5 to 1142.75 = 0.03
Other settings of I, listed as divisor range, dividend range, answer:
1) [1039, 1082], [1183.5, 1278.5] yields 0.89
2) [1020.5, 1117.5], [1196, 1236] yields 0.90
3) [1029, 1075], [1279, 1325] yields 0.92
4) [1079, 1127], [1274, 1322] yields 0.95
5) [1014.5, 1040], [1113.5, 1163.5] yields 0.93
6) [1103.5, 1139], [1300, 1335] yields 0.94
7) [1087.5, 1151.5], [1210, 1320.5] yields 0.95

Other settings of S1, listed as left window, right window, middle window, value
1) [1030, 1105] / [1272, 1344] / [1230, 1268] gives 2.96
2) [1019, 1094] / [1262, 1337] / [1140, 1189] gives 0.78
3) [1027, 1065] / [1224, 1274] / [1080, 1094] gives -0.36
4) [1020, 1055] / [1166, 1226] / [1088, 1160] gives 0.71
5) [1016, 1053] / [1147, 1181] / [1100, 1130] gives 0.52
